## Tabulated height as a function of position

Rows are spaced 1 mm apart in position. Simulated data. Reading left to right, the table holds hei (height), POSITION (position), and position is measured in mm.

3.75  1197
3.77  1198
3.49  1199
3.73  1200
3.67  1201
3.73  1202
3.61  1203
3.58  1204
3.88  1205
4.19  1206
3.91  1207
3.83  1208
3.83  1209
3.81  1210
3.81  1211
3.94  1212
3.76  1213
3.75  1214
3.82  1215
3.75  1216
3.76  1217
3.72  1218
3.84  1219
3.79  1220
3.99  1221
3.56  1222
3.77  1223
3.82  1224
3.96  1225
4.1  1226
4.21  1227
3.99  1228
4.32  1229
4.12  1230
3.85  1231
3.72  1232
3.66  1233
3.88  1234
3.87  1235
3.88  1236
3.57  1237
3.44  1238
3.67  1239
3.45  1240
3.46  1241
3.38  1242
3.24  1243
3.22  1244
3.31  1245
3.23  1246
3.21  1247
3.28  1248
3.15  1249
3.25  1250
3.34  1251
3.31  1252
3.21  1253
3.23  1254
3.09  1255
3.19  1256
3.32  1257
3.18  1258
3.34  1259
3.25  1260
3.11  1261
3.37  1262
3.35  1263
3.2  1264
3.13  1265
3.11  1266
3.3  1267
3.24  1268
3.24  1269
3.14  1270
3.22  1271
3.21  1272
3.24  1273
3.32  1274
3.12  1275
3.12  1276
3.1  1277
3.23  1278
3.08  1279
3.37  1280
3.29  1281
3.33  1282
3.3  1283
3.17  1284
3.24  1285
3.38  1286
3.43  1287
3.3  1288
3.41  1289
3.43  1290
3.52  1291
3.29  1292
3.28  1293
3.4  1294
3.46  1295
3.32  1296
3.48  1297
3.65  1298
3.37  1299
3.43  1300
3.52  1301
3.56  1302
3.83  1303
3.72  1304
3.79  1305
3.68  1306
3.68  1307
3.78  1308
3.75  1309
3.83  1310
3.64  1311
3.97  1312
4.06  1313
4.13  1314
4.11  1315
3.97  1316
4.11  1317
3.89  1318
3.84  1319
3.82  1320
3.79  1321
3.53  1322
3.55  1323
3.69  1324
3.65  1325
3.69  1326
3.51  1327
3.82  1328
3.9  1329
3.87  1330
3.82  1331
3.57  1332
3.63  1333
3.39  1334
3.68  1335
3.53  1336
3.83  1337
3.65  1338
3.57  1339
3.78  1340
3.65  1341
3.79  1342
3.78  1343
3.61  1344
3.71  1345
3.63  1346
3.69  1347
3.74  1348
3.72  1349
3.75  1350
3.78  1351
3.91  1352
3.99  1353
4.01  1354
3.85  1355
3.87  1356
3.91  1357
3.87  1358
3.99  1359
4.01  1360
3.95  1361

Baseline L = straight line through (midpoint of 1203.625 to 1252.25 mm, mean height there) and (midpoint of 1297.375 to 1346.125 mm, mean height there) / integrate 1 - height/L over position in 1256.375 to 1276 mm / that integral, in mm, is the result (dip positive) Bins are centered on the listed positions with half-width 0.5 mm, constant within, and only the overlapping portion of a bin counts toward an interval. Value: 2.6 mm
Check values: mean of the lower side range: 3.7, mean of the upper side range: 3.73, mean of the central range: 3.23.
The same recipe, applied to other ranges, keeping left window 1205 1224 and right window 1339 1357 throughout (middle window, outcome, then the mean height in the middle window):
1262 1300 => 5.1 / 3.29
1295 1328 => 0.6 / 3.73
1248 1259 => 1.7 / 3.23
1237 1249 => 1.5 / 3.35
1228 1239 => 0.0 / 3.83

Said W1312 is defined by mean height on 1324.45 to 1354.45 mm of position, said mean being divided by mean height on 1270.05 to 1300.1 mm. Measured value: 1.1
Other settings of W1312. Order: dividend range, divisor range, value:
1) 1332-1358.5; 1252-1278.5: 1.16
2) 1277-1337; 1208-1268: 1.01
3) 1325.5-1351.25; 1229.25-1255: 1.06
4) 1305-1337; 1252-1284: 1.17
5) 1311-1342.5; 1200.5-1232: 0.98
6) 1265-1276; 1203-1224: 0.84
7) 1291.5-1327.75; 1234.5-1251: 1.08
